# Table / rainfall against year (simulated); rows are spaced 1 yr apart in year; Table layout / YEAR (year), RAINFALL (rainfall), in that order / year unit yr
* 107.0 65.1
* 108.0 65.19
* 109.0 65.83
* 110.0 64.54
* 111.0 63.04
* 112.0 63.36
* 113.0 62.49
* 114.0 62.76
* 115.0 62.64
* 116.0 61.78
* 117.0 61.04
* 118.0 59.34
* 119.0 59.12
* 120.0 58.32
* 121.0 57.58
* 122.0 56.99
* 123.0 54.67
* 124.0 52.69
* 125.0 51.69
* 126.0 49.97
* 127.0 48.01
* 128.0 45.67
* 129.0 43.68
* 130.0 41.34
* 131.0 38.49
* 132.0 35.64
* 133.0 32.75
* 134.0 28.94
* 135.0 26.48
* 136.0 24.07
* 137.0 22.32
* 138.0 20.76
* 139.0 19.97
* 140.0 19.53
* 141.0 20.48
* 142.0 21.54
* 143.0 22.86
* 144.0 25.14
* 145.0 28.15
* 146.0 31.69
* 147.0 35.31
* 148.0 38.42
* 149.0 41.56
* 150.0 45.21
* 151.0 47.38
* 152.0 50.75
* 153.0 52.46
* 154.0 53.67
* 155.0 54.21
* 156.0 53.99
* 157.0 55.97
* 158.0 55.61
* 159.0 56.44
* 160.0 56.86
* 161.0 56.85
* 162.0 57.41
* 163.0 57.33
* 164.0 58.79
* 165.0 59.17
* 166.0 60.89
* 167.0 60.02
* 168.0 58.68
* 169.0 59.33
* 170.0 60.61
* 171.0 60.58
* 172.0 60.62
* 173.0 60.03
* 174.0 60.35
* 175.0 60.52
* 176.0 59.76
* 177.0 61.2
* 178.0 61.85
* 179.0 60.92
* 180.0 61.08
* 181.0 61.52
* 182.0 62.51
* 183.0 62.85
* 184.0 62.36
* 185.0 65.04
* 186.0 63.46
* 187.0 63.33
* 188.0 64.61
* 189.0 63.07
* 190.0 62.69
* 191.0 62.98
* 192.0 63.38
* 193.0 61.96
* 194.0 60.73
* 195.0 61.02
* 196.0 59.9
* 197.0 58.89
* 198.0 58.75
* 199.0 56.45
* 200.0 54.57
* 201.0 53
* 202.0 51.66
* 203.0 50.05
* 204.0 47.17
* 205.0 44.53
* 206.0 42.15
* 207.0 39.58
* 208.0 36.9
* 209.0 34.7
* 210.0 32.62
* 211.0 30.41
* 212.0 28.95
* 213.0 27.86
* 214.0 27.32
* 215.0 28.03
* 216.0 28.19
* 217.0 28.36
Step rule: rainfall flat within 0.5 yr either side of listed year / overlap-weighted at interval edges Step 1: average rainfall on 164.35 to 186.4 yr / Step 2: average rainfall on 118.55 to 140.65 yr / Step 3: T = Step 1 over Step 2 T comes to 1.52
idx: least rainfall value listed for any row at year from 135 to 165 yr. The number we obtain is 19.53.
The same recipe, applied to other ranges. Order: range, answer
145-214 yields 27.32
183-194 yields 60.73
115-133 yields 32.75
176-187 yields 59.76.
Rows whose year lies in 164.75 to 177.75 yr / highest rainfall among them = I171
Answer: 61.2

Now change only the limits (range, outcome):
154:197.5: 65.04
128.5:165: 59.17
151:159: 56.44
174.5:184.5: 62.85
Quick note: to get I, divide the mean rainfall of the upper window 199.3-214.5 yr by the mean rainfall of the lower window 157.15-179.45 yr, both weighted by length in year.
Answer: 0.68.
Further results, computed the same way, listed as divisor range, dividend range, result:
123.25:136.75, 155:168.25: 1.44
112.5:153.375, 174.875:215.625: 1.26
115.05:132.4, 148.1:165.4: 1.03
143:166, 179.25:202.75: 1.25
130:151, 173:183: 2.06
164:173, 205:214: 0.57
